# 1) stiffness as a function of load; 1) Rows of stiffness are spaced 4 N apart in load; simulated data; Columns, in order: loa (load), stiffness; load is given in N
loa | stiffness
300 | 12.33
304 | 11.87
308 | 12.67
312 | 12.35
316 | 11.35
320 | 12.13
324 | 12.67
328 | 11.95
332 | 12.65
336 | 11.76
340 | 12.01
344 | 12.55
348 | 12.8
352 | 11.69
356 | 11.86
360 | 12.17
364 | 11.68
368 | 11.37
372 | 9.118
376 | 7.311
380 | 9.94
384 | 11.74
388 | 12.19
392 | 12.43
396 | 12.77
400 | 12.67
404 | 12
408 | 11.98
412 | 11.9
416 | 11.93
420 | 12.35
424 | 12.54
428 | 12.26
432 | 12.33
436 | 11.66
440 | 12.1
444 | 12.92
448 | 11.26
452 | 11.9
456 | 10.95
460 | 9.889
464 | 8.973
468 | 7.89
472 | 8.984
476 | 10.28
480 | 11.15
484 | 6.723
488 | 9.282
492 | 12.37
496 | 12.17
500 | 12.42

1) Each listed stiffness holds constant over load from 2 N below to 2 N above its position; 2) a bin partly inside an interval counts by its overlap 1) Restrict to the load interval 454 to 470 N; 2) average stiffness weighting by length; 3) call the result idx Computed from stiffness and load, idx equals 9.43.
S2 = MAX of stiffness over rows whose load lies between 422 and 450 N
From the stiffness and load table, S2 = 12.92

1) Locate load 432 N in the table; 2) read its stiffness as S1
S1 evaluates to 12.33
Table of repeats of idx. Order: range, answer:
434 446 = 12.2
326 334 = 12.3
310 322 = 11.9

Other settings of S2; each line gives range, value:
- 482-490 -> 9.282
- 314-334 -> 12.67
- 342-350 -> 12.8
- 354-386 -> 12.17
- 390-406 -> 12.77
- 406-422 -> 12.35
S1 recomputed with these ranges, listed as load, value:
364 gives 11.68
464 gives 8.973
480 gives 11.15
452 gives 11.9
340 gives 12.01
